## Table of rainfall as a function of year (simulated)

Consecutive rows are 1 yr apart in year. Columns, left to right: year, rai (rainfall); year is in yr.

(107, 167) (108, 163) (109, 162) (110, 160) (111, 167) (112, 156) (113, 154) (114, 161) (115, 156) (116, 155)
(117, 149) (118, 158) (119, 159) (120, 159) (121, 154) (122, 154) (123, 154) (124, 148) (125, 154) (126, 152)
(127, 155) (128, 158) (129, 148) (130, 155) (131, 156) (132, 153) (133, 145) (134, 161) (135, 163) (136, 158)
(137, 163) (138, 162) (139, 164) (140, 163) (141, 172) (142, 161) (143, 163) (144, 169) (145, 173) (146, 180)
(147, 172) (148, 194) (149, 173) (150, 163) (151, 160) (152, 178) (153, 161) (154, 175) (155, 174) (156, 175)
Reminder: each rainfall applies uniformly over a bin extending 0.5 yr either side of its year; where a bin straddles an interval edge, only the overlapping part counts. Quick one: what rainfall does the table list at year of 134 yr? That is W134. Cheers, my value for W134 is 161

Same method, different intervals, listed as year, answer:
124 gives 148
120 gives 159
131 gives 156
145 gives 173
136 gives 158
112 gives 156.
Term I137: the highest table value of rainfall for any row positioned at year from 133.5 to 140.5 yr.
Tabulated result 164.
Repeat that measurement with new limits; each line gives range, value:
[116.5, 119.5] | 159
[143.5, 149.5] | 194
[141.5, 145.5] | 173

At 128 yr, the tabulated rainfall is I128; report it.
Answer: 158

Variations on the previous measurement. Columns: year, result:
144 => 169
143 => 163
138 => 162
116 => 155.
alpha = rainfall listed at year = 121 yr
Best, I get 154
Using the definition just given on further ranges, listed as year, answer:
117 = 149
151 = 160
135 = 163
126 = 152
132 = 153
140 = 163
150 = 163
